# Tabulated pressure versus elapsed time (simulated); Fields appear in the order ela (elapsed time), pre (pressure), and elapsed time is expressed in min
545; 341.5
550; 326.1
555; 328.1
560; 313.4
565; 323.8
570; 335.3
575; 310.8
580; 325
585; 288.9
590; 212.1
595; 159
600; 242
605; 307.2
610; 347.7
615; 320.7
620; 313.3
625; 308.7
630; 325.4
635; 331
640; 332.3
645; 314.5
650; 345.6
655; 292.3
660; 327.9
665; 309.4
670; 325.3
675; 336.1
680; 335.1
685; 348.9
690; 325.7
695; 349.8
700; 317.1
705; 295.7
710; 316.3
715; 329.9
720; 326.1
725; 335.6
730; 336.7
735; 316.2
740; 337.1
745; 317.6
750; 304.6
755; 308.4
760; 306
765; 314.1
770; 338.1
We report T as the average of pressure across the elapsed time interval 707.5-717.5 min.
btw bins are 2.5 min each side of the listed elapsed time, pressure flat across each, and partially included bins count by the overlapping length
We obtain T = 323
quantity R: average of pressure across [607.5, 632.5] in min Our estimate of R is 323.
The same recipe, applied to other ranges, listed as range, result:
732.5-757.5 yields 317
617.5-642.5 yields 322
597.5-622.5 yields 306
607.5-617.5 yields 334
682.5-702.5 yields 335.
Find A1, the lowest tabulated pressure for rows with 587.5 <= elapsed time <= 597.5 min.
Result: 159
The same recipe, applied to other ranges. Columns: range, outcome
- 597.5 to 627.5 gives 242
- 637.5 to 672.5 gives 292.3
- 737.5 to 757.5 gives 304.6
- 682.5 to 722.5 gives 295.7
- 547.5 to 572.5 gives 313.4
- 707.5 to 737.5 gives 316.2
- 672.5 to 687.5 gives 335.1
